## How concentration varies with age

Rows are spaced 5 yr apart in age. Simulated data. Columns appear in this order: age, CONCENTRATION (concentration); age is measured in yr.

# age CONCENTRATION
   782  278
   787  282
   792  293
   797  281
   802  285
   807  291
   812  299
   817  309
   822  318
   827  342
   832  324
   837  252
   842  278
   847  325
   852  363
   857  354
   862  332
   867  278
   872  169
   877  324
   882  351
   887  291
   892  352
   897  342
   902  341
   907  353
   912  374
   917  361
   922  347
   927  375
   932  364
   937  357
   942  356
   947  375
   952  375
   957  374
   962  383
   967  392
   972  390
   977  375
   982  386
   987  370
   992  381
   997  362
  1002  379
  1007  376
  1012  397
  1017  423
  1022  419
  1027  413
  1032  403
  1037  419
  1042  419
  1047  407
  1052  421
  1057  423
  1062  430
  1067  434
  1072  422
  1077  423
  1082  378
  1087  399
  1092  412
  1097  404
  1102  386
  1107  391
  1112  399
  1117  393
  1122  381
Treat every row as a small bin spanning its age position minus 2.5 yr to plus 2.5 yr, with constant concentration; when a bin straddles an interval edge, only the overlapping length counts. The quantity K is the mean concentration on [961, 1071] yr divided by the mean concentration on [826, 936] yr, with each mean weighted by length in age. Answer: 1.22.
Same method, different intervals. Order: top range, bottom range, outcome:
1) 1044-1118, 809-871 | 1.31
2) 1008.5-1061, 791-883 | 1.37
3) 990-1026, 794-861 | 1.27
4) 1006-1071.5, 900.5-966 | 1.14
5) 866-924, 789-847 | 1.09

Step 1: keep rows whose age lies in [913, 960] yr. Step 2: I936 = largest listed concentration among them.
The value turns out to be 375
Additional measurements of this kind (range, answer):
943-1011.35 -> 392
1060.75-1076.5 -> 434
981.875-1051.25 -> 423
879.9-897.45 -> 352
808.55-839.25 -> 342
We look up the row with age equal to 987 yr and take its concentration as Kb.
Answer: 370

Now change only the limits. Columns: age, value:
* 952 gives 375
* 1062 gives 430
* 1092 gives 412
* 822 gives 318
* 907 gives 353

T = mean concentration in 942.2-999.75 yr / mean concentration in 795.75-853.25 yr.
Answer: 1.24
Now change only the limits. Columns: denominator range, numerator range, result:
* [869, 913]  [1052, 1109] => 1.28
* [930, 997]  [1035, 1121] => 1.09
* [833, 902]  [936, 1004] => 1.21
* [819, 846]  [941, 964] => 1.23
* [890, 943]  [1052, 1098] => 1.16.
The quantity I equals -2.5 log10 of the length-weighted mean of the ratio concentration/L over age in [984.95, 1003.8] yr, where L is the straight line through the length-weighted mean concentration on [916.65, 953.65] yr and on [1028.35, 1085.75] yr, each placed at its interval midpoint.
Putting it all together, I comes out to 0.05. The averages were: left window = 364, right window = 416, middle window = 373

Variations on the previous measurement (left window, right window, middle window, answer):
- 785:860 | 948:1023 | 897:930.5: -0.022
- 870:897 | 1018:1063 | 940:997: -0.037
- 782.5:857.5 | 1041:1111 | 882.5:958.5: -0.029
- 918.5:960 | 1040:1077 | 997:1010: 0.059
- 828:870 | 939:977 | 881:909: 0.008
